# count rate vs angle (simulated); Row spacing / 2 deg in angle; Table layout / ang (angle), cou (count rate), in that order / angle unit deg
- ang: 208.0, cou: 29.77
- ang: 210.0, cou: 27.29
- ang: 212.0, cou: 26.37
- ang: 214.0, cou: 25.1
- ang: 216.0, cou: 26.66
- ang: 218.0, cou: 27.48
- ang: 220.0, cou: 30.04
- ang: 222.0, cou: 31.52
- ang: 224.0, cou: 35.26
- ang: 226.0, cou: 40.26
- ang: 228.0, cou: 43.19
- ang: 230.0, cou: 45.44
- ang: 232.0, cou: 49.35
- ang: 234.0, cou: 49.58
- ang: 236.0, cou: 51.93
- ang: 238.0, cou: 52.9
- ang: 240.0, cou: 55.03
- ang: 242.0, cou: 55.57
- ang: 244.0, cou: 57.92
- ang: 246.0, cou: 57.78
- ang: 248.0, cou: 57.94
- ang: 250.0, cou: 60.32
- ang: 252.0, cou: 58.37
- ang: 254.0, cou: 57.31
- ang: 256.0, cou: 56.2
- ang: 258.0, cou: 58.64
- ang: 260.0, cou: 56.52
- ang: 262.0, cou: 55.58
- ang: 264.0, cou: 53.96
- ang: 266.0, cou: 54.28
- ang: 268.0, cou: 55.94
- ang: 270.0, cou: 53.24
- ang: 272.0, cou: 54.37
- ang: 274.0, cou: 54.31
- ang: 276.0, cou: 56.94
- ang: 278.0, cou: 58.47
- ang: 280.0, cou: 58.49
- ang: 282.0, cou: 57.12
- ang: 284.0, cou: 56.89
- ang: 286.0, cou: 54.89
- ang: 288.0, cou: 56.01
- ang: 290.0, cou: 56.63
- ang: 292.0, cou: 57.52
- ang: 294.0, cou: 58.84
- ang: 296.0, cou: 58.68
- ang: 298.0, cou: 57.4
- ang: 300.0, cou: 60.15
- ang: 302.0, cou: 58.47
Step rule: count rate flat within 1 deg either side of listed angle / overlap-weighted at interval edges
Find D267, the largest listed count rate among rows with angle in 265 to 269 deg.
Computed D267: 55.94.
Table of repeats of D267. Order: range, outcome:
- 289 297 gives 58.84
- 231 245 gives 57.92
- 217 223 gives 31.52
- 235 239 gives 52.9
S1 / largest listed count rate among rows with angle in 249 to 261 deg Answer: 60.32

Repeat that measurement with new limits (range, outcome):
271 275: 54.37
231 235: 49.58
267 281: 58.49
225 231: 45.44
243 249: 57.94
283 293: 57.52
